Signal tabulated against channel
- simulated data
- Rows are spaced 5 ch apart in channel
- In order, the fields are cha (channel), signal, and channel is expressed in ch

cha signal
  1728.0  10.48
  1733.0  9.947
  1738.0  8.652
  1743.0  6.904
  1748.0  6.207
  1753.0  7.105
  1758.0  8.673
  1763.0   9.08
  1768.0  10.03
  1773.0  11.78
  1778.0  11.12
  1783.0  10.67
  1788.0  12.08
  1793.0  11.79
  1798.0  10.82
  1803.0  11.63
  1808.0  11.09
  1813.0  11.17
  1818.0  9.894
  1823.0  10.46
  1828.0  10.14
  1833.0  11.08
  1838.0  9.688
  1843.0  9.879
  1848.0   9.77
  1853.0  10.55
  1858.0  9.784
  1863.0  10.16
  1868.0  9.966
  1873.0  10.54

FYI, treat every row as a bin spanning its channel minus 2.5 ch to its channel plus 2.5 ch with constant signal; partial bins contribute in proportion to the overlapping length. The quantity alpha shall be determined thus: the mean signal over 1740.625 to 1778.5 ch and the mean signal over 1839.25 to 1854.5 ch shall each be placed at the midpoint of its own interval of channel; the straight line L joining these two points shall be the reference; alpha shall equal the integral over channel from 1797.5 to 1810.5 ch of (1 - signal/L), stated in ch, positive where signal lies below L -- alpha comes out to -2.6 ch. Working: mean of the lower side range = 8.75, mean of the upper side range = 10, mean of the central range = 11.2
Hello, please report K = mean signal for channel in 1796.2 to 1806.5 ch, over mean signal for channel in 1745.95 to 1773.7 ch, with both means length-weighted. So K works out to 1.30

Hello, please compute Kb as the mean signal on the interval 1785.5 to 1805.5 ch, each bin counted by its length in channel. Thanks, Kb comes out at 11.6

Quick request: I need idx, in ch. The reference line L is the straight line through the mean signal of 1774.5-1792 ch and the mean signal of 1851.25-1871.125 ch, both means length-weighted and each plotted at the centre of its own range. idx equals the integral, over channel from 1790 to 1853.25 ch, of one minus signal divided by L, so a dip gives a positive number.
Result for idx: 0.7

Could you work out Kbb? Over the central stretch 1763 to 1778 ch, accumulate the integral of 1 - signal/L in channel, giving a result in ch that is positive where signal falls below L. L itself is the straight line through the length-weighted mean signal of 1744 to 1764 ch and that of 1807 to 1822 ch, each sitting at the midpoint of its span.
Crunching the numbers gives -3.89 ch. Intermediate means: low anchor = 7.6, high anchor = 10.7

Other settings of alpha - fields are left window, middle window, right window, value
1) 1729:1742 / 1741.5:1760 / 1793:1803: 4.75 ch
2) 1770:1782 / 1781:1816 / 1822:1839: -1.25 ch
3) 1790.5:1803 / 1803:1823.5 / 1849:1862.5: 0.43 ch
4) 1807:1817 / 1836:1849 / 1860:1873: 0.88 ch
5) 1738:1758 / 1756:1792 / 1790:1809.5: -4.86 ch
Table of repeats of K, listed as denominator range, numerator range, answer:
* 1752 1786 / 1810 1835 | 1.06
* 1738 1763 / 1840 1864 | 1.33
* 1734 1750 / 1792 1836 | 1.44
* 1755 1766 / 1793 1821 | 1.24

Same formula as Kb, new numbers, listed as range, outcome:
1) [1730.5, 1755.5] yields 7.76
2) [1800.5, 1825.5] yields 10.8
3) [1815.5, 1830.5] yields 10.2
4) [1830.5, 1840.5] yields 10.4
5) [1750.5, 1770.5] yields 8.72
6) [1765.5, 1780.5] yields 11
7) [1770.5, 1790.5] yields 11.4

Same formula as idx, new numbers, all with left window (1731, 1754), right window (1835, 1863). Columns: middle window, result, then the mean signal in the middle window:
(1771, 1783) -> -3.96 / 11.3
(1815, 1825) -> -0.90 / 10.2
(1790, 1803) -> -3.68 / 11.4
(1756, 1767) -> -1.19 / 9.04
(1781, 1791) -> -3.19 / 11.4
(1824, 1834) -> -1.00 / 10.5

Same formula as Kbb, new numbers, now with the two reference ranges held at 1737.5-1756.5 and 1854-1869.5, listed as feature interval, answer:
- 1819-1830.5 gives -1.5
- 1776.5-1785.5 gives -3.2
